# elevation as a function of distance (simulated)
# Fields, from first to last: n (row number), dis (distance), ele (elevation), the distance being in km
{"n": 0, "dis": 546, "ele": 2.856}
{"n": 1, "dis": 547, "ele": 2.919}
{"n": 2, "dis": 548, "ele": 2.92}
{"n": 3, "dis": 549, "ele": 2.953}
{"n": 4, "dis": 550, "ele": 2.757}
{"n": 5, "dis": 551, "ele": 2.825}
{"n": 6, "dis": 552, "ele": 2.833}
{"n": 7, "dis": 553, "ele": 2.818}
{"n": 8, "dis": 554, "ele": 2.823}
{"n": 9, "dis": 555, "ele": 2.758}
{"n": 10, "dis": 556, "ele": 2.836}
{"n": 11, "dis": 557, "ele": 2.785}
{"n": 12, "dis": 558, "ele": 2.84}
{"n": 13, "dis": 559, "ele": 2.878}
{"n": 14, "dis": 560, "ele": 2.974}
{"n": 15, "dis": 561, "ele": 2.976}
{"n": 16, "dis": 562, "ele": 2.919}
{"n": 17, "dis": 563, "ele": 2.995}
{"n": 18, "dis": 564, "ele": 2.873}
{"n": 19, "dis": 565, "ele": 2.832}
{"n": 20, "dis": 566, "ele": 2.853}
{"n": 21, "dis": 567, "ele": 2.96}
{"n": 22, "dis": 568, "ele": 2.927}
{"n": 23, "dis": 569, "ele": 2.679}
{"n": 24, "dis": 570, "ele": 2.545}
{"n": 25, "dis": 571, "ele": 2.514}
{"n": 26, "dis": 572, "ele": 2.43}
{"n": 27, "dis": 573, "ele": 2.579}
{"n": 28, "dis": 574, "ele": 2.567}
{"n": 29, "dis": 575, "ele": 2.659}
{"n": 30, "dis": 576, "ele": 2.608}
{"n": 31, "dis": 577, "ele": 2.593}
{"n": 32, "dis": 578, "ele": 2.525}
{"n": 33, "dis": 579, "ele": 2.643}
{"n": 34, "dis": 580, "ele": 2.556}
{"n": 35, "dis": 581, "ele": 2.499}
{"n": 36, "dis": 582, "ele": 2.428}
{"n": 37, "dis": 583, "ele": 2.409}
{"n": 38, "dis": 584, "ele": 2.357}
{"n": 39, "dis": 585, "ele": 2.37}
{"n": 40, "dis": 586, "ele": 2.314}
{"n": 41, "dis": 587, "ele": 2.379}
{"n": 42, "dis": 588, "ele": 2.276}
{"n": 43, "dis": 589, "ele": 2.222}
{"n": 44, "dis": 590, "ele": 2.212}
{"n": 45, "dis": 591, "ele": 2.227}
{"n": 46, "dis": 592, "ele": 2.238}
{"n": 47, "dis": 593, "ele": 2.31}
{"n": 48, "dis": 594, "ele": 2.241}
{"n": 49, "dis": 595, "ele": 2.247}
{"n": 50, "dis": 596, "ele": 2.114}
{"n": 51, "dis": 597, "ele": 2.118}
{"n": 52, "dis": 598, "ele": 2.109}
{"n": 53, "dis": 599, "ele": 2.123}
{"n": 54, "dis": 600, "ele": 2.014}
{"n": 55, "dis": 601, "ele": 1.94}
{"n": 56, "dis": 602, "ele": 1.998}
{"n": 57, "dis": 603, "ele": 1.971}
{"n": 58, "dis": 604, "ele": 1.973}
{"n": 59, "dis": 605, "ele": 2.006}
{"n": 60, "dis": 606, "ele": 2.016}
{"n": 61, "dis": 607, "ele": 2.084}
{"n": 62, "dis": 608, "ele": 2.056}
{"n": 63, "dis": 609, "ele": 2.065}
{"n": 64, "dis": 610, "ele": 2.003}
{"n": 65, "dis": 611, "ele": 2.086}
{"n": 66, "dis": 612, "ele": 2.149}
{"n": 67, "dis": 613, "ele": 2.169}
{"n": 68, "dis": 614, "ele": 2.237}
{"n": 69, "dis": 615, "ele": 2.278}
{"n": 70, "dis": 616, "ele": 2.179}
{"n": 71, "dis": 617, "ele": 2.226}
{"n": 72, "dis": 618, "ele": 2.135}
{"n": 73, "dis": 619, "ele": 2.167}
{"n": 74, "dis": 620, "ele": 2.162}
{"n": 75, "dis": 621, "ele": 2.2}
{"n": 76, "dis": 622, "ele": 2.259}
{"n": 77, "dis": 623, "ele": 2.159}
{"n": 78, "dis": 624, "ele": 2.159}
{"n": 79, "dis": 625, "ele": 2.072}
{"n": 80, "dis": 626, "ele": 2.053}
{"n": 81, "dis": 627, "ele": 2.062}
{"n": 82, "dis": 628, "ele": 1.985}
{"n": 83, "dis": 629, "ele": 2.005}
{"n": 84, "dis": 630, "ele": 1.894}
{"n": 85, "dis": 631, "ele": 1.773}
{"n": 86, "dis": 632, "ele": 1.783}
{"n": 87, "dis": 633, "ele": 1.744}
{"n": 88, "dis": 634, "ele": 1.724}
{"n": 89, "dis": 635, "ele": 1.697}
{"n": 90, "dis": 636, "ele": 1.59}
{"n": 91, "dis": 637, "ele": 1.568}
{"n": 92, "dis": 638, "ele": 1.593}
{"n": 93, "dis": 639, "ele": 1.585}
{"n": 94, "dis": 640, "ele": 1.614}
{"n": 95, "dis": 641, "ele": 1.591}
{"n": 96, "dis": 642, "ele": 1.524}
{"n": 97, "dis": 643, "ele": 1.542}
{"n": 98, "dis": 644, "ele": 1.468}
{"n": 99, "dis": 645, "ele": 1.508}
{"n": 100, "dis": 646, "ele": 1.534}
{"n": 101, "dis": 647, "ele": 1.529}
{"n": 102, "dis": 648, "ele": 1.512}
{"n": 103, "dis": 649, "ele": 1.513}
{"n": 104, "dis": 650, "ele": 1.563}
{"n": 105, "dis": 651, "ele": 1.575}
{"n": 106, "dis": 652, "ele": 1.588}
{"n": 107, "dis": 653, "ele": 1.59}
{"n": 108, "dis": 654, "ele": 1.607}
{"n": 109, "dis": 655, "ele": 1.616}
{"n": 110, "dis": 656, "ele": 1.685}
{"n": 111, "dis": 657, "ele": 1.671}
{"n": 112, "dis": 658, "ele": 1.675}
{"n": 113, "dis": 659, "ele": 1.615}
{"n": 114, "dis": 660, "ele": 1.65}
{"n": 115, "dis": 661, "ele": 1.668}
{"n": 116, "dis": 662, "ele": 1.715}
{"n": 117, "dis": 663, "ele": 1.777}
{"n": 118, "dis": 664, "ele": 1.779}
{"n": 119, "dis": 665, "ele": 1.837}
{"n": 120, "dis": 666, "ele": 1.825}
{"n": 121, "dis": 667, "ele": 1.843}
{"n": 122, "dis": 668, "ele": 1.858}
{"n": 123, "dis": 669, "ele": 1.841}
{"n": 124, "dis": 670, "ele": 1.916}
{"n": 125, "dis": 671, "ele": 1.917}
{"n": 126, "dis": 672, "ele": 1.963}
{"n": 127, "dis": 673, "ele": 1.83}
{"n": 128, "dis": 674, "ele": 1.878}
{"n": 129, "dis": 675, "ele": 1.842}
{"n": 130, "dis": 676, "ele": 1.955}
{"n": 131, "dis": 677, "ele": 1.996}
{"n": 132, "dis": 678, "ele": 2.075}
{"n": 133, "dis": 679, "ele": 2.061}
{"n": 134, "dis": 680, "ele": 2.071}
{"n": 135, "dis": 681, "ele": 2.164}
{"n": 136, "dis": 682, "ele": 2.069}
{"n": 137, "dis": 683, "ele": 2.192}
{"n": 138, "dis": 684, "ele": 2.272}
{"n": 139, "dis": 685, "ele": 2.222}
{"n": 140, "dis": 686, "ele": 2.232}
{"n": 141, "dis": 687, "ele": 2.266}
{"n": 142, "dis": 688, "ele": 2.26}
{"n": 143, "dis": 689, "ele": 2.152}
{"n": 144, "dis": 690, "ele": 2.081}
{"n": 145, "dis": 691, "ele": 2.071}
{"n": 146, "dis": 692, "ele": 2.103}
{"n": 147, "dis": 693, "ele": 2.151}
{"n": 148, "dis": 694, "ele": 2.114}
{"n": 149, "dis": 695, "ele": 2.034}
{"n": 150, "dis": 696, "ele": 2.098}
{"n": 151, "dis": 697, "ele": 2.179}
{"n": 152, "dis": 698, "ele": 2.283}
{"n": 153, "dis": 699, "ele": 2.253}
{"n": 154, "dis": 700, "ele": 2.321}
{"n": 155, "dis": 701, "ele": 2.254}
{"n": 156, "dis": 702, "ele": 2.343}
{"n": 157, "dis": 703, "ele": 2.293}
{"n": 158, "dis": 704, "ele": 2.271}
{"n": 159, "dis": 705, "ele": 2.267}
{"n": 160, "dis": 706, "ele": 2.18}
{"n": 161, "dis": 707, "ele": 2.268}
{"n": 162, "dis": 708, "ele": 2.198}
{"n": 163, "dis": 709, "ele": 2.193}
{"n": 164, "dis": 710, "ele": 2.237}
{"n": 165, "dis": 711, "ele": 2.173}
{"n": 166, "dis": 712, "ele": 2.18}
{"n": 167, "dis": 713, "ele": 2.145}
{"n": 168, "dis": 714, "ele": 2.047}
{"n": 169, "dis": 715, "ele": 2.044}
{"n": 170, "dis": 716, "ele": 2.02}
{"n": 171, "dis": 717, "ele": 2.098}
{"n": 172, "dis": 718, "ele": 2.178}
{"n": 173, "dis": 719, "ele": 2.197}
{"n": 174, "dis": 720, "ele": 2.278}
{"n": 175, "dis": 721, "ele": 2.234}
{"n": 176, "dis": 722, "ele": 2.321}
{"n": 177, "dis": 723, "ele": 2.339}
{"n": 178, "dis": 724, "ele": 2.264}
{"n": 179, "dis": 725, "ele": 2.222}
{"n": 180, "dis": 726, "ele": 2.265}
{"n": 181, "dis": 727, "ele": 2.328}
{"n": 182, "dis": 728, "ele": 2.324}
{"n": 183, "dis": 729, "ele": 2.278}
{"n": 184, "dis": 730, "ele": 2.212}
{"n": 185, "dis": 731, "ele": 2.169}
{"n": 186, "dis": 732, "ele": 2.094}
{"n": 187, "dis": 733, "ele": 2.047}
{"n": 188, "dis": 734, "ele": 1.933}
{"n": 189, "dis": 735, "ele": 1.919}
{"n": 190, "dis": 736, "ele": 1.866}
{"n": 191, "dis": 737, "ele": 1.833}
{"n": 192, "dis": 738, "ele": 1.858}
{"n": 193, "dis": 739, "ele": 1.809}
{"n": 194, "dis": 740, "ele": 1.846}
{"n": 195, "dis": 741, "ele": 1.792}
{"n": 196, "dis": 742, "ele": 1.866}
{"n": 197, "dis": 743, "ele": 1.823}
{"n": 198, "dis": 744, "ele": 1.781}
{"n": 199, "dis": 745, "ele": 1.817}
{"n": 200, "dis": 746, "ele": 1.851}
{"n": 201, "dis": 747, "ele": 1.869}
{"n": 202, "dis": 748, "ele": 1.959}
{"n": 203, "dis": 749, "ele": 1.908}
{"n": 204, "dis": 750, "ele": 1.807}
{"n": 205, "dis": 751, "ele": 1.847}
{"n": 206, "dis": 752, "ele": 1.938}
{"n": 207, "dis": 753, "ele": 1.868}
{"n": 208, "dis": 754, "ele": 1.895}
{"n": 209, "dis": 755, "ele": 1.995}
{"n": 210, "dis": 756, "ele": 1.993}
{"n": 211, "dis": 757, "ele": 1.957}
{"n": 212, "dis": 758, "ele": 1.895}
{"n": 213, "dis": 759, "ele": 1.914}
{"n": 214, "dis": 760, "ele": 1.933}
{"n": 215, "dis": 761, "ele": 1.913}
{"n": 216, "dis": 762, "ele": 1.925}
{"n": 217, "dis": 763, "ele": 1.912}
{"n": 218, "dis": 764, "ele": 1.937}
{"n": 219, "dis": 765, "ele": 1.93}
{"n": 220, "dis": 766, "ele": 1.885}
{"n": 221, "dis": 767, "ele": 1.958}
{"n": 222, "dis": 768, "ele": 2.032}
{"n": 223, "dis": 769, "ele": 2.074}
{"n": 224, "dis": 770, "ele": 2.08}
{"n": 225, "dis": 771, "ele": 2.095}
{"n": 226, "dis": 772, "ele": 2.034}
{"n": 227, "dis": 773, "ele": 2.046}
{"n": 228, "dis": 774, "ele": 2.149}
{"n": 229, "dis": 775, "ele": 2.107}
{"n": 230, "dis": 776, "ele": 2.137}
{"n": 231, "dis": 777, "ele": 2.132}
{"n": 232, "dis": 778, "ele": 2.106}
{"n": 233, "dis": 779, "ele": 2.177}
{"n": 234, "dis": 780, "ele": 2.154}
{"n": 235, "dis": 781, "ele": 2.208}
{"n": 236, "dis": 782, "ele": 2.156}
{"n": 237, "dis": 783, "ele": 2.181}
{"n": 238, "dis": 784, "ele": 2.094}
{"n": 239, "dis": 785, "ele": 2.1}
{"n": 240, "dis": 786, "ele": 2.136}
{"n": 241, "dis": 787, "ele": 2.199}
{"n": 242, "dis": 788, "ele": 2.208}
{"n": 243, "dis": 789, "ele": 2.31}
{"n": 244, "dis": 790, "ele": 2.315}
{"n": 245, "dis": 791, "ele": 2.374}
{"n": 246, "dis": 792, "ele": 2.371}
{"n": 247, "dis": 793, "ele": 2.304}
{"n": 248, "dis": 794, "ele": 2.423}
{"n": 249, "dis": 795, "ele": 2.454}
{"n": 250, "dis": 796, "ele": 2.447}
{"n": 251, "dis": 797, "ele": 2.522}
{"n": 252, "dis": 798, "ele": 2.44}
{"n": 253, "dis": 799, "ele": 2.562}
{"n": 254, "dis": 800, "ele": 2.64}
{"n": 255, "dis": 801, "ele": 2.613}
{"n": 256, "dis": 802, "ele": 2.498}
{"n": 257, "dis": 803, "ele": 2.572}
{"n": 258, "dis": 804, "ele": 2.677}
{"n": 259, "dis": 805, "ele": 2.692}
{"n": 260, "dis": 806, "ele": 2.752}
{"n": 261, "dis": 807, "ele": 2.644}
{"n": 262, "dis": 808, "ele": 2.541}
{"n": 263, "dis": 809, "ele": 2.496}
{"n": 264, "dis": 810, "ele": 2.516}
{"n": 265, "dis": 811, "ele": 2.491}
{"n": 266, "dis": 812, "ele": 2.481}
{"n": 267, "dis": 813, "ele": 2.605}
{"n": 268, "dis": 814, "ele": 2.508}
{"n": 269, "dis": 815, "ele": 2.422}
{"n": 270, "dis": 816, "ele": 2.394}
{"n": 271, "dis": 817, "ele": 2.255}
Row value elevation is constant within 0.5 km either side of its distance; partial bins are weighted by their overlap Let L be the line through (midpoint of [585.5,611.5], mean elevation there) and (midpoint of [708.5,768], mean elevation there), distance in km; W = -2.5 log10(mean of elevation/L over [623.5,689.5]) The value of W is 0.15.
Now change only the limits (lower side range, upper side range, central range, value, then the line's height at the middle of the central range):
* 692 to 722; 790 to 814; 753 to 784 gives 0.19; 2.41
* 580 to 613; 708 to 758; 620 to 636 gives 0.10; 2.15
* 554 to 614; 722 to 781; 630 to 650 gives 0.38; 2.29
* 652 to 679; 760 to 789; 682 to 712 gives -0.17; 1.88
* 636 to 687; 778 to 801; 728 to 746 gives 0.08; 2.09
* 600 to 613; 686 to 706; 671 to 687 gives 0.06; 2.17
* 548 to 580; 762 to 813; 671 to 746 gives 0.17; 2.46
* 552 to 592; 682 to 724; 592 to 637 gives 0.21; 2.49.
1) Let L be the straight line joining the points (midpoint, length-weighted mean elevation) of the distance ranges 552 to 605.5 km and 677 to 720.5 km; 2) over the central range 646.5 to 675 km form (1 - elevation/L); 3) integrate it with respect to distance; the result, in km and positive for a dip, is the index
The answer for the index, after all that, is 7.0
